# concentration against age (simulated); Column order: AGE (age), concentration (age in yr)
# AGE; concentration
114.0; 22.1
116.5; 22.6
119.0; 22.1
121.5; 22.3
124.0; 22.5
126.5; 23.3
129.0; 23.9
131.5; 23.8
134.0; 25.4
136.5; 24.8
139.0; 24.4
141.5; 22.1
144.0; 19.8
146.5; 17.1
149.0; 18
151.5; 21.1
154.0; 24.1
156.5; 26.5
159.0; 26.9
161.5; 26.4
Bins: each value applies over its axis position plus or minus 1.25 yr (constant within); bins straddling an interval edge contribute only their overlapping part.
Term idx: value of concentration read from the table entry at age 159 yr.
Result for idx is 26.9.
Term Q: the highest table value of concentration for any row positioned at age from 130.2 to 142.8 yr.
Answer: 25.4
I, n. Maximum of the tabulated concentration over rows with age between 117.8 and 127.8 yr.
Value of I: 23.3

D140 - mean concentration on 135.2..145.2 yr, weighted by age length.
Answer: 22.8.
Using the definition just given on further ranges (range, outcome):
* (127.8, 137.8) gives 24.5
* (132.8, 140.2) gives 24.9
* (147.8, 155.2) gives 21.1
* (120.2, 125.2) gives 22.4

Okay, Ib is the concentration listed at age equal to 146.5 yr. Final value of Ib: 17.1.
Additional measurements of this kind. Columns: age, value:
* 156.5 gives 26.5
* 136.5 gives 24.8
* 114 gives 22.1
